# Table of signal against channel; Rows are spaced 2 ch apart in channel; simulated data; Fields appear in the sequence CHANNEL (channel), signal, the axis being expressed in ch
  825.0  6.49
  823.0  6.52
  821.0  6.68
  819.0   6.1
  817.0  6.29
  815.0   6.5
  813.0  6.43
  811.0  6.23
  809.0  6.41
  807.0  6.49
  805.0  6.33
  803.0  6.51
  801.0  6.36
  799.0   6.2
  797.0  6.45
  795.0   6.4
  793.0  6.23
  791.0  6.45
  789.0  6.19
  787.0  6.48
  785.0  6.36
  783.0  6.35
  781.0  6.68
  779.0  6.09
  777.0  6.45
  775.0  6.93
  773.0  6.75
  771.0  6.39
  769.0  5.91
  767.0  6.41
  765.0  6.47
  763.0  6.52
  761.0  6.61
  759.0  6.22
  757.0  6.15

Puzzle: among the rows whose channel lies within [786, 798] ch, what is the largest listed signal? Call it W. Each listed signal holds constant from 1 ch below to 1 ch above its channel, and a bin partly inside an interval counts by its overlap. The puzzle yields 6.48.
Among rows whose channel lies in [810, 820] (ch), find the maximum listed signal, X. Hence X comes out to 6.5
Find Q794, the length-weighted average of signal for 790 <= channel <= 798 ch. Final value 6.38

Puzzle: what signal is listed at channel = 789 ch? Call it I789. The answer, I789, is 6.19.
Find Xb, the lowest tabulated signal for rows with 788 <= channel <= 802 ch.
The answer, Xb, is 6.19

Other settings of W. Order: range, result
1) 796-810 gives 6.51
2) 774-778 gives 6.93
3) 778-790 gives 6.68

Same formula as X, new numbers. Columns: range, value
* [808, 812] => 6.41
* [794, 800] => 6.45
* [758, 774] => 6.75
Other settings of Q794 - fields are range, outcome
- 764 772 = 6.29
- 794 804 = 6.38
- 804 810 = 6.41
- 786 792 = 6.37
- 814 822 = 6.39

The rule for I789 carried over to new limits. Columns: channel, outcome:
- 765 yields 6.47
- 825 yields 6.49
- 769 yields 5.91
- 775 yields 6.93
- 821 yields 6.68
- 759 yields 6.22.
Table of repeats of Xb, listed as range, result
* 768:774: 5.91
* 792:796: 6.23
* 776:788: 6.09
